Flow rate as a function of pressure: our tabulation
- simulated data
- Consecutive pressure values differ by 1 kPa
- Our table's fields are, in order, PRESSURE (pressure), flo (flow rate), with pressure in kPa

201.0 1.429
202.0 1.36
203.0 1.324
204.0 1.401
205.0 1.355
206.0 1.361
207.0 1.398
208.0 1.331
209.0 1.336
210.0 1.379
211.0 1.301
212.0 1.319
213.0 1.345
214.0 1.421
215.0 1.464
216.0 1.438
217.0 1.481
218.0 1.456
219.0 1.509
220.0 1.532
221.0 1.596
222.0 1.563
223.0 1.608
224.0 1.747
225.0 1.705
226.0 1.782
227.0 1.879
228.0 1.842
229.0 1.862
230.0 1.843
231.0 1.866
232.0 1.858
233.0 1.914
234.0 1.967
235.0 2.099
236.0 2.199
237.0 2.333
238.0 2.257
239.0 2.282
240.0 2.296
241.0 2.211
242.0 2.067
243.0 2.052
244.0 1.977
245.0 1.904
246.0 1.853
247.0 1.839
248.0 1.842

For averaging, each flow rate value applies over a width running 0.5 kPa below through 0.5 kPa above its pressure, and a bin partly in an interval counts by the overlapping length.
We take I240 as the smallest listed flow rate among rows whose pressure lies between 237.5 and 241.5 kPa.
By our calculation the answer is 2.211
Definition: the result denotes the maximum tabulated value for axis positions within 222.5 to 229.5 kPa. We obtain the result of 1.879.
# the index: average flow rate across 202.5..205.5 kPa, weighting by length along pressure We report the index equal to 1.36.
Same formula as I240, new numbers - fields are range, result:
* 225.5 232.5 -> 1.782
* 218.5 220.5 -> 1.509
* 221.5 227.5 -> 1.563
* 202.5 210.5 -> 1.324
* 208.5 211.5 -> 1.301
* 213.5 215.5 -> 1.421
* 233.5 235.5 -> 1.967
